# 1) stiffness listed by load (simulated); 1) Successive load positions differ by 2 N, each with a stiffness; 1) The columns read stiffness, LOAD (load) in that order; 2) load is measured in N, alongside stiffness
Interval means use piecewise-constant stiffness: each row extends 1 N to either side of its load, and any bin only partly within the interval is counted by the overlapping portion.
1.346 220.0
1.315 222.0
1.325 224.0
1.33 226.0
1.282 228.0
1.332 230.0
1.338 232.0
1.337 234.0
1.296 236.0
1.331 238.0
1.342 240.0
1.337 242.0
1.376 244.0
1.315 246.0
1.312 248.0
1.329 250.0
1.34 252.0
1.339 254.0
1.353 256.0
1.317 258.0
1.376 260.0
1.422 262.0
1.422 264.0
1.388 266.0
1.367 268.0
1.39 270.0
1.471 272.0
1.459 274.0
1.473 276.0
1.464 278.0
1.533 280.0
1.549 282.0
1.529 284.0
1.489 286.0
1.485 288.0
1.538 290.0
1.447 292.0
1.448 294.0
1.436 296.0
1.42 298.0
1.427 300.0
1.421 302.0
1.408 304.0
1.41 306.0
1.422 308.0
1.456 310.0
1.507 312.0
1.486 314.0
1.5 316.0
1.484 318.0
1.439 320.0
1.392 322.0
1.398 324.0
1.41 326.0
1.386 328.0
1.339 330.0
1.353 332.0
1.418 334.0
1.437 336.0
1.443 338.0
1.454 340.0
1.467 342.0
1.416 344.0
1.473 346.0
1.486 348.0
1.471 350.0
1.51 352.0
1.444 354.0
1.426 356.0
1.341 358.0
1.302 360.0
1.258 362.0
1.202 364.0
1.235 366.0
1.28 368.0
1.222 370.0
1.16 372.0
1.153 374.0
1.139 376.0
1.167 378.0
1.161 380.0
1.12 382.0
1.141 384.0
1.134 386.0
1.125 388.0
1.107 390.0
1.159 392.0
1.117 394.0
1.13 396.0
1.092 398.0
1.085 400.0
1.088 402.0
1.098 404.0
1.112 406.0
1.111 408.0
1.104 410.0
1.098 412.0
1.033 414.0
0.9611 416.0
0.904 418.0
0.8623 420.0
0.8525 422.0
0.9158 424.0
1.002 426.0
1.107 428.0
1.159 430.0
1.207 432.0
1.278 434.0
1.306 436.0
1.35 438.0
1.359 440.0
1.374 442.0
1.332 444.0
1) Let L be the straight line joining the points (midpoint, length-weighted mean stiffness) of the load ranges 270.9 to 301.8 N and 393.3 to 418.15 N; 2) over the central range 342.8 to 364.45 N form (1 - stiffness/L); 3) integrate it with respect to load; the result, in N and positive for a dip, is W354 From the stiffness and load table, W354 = -2.5 N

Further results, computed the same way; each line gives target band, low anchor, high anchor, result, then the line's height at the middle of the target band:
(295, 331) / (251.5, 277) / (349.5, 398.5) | -3.1 N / 1.32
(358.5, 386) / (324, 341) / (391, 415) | 0.9 N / 1.23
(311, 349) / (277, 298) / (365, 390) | -2.9 N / 1.34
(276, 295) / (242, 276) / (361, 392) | -2.4 N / 1.33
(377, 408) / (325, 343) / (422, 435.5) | 2.5 N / 1.22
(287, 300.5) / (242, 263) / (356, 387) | -1.7 N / 1.3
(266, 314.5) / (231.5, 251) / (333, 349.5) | -2.4 N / 1.39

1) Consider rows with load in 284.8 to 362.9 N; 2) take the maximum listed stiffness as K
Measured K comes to 1.538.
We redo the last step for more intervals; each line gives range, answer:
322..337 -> 1.437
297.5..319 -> 1.507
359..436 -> 1.306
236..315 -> 1.549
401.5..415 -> 1.112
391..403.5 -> 1.159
